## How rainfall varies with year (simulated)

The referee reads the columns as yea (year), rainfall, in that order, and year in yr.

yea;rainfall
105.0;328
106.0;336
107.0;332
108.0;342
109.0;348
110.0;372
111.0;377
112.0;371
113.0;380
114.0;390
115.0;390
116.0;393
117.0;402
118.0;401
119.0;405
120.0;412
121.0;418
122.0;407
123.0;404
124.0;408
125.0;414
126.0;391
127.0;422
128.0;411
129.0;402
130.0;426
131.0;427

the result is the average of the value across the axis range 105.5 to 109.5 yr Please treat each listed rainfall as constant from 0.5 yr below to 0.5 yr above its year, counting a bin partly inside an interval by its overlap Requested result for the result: 340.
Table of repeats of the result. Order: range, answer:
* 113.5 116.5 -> 391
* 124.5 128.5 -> 410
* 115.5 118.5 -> 399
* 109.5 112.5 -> 373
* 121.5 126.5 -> 405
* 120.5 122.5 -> 412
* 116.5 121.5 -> 408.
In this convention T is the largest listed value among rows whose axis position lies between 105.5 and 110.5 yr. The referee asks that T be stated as 372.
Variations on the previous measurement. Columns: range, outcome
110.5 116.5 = 393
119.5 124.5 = 418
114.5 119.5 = 405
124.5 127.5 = 422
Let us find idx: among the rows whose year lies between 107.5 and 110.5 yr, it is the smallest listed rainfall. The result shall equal 342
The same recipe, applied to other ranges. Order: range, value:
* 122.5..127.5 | 391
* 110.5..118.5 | 371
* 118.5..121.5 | 405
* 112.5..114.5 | 380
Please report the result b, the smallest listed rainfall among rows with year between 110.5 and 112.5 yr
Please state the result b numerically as 371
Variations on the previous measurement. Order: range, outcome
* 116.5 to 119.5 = 401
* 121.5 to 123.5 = 404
